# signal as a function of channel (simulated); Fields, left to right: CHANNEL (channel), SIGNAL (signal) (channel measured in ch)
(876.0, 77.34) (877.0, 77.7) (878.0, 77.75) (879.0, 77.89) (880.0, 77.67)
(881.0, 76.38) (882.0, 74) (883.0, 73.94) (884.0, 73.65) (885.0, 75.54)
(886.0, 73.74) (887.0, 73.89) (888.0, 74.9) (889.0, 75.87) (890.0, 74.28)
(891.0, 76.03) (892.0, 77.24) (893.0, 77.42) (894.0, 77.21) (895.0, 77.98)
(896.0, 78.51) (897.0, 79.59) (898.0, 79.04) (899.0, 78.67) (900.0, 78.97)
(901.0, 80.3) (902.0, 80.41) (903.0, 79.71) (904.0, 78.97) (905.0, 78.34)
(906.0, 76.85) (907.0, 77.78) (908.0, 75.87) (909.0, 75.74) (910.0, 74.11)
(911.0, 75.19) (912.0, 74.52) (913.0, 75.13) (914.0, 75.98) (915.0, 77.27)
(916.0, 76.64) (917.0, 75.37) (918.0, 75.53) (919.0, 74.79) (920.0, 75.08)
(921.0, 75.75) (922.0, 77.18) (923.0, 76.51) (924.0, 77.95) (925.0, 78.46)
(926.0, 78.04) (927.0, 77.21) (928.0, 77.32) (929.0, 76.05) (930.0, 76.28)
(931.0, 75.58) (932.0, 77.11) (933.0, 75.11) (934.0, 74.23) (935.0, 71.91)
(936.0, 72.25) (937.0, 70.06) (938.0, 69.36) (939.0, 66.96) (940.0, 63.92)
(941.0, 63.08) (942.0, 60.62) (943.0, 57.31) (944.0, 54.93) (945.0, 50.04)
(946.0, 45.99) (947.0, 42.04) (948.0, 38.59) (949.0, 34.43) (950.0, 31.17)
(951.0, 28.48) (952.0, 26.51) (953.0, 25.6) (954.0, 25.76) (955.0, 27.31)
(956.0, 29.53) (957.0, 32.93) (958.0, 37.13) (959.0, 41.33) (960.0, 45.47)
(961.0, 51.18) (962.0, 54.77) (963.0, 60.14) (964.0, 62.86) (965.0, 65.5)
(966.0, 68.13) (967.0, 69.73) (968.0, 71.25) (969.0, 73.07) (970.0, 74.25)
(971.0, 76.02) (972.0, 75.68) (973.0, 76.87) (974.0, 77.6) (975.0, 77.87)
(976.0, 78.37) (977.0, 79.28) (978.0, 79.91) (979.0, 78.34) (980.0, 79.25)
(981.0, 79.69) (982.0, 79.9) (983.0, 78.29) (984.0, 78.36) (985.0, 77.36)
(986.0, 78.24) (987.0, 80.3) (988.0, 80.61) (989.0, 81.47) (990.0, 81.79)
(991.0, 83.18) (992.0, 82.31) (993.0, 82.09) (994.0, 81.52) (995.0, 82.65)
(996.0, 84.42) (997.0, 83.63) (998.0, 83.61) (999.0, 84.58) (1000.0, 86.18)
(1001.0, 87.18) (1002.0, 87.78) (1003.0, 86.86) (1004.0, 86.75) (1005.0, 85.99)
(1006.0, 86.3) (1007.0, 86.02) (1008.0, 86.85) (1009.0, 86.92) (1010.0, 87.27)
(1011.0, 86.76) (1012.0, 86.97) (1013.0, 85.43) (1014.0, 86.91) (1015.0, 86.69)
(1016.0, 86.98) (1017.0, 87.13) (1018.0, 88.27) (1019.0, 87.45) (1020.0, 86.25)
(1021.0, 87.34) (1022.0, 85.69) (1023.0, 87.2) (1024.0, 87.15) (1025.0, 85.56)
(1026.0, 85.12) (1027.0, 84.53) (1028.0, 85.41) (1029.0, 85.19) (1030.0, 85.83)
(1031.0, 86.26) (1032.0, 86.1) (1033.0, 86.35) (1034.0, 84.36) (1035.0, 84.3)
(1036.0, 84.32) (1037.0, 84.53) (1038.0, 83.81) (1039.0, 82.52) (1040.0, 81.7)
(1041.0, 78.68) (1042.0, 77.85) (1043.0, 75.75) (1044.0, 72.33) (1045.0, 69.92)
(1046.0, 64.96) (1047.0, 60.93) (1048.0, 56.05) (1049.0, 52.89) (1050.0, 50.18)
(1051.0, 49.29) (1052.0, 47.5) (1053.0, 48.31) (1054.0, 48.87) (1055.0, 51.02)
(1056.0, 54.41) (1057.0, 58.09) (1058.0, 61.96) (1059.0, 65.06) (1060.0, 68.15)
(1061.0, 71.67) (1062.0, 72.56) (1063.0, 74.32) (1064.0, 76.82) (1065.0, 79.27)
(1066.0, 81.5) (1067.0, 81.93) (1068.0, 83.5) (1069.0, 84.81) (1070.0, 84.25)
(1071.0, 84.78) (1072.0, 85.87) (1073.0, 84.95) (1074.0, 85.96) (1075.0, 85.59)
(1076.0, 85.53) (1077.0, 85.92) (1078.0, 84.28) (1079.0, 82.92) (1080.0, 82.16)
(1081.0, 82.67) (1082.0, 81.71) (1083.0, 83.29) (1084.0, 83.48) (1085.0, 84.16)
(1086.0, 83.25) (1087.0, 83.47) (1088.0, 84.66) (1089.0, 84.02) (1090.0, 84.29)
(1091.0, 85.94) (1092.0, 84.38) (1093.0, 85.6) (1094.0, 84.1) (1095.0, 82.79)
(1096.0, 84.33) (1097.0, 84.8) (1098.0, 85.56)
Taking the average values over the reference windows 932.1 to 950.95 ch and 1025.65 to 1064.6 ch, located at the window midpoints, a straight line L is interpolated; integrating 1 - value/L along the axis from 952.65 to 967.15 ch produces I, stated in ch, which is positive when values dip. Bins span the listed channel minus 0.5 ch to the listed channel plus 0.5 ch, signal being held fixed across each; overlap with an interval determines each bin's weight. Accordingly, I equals 3.4 ch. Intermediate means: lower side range 57.6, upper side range 71.2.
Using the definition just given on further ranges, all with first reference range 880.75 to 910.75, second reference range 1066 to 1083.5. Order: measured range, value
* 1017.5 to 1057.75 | 3.90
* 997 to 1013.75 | -1.03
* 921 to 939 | 0.71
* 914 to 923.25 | 0.21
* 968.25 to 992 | 0.51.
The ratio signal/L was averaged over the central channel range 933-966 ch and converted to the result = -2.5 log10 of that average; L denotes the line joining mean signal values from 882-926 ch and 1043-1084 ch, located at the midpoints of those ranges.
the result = 0.44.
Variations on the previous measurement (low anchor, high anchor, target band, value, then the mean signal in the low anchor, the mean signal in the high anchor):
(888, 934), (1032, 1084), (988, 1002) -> -0.11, 76.9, 74.1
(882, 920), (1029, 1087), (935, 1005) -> 0.15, 76.6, 75.2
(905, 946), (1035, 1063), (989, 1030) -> -0.25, 72.5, 66.2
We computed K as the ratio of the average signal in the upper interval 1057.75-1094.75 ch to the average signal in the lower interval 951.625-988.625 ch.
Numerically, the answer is 1.28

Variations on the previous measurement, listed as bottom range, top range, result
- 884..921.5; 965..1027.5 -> 1.07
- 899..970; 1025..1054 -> 1.15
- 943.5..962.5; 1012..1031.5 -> 2.27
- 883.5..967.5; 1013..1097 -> 1.19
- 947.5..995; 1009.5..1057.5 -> 1.20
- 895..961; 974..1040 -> 1.30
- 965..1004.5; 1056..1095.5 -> 1.01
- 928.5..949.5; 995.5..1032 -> 1.38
